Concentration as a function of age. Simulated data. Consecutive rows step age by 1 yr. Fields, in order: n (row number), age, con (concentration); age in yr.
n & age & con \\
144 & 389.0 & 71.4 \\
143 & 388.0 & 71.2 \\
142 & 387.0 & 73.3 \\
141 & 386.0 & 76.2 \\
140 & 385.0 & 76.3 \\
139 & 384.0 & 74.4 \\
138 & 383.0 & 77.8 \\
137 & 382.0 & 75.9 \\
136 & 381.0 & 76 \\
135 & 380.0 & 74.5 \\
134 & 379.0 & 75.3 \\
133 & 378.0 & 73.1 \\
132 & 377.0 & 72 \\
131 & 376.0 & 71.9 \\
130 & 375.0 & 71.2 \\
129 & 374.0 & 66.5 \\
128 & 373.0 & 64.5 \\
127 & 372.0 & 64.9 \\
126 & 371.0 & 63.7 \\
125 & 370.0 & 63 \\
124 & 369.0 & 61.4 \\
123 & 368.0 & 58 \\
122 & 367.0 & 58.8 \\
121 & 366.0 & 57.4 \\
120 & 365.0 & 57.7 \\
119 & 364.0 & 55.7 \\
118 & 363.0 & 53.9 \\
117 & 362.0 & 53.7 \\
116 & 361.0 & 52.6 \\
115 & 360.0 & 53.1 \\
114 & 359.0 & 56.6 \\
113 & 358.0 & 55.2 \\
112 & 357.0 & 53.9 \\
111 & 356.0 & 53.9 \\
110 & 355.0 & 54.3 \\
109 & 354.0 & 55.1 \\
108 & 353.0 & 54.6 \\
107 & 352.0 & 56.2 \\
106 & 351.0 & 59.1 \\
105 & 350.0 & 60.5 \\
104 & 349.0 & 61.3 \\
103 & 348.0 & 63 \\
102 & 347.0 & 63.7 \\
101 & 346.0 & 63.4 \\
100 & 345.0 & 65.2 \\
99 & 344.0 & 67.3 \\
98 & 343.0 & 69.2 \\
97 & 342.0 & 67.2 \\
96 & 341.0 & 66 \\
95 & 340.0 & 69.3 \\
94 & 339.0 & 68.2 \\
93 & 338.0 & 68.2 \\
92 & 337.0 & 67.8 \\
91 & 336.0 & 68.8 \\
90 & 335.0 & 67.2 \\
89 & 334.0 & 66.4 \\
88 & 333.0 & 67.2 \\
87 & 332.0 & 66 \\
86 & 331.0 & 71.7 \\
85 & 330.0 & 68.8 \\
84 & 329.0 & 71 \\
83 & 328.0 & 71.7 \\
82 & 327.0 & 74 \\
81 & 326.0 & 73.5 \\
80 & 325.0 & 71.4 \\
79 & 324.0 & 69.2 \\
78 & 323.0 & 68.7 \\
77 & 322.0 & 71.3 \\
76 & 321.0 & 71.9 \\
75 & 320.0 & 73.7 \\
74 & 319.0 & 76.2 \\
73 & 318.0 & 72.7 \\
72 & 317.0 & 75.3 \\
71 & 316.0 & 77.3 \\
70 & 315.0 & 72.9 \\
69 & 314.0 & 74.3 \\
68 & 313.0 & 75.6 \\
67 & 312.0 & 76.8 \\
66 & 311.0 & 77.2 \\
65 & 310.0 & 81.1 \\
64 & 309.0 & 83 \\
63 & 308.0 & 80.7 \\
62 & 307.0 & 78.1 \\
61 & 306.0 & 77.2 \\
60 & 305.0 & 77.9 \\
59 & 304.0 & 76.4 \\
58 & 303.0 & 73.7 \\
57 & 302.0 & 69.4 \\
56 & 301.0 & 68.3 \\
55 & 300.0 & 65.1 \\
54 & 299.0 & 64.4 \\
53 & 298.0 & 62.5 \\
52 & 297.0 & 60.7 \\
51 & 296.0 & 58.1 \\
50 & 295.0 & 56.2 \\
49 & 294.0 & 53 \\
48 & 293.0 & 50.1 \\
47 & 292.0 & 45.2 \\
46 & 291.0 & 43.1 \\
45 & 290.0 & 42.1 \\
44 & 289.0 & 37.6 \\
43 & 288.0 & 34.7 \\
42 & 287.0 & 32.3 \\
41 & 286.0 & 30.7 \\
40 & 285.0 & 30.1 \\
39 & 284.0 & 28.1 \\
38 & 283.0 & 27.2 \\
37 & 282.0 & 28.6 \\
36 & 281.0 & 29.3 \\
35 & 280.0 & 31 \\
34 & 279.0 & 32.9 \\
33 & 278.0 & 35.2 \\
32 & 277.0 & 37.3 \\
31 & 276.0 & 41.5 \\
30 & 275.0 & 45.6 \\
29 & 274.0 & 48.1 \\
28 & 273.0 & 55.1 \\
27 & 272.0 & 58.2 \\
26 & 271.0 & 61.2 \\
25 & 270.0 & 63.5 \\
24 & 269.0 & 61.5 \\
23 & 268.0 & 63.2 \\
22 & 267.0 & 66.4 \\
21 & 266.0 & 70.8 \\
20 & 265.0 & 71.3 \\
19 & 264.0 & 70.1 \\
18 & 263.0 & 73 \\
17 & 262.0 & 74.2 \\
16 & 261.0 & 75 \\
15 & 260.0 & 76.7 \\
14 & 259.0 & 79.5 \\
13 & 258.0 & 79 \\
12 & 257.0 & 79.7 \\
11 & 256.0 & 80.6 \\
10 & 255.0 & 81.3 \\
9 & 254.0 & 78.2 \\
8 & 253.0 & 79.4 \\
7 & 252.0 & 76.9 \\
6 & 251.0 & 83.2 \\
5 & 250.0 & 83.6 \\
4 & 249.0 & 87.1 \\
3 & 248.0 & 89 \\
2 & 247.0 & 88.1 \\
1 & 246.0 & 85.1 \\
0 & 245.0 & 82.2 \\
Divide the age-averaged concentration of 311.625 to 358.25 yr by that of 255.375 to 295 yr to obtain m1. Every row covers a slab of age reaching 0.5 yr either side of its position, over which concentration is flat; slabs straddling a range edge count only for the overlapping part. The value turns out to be 1.28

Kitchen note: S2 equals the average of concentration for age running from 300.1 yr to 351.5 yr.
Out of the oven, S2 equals 70.9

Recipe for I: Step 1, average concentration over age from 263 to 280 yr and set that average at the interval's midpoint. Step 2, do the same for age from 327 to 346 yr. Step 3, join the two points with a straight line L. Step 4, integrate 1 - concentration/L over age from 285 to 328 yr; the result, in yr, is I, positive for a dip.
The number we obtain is -1.9 yr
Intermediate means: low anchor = 54.9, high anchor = 68.2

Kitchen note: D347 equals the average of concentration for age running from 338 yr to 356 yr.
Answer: 62.5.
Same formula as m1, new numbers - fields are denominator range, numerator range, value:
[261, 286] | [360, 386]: 1.31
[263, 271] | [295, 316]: 1.08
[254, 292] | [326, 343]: 1.28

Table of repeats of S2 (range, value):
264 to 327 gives 59.3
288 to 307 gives 59.9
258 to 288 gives 51.8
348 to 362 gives 56.1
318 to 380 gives 64.7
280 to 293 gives 34.6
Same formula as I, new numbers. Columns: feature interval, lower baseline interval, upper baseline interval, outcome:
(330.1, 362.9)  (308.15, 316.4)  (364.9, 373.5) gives 2.79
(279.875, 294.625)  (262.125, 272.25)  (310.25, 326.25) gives 6.99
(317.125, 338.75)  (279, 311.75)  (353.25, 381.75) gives -4.71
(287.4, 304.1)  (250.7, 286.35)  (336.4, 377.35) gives 0.98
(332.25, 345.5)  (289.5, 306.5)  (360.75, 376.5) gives -1.37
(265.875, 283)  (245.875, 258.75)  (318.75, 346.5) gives 6.78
